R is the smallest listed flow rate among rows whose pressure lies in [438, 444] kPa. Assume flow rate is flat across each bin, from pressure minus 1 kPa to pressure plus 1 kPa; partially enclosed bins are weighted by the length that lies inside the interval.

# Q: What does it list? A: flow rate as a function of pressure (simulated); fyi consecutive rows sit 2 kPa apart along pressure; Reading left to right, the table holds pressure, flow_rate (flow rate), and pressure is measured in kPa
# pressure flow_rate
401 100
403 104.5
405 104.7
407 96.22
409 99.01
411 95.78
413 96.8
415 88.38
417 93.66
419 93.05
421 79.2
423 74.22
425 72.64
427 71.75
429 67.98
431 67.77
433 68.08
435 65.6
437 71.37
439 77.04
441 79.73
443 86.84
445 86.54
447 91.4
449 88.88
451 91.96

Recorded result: 77.04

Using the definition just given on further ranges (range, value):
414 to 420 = 88.38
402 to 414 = 95.78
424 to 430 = 67.98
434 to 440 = 65.6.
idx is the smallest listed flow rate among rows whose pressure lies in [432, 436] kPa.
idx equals 65.6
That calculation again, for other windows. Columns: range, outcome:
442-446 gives 86.54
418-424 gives 74.22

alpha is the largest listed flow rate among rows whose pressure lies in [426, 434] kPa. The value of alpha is 71.75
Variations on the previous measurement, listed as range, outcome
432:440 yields 77.04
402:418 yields 104.7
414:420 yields 93.66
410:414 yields 96.8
